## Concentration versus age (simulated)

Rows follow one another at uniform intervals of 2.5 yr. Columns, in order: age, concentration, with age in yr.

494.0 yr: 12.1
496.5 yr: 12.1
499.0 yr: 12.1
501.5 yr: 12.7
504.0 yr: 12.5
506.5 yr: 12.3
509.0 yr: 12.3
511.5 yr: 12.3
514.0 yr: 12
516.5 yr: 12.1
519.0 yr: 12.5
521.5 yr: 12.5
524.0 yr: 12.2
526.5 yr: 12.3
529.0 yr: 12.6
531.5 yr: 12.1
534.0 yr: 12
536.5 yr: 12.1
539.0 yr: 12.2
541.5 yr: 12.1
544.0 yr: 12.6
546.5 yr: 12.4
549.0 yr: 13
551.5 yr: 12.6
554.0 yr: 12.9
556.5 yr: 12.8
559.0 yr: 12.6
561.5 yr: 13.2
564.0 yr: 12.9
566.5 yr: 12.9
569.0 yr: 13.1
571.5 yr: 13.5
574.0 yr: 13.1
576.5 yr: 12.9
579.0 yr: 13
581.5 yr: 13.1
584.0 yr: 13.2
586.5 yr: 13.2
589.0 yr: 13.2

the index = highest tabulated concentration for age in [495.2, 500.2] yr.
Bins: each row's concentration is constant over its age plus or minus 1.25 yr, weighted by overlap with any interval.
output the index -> 12.1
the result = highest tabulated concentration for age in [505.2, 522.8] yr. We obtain 12.5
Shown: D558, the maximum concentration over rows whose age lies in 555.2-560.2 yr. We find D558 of 12.8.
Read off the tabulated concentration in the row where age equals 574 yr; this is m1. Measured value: 13.1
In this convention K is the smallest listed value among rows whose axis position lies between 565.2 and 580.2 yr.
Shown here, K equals 12.9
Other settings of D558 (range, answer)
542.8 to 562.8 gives 13.2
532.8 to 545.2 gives 12.6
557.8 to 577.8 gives 13.5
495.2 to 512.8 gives 12.7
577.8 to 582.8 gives 13.1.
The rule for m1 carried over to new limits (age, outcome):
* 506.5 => 12.3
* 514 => 12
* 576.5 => 12.9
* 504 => 12.5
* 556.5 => 12.8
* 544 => 12.6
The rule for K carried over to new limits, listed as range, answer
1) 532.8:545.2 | 12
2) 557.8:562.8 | 12.6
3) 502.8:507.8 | 12.3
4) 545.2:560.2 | 12.4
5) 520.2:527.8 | 12.2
